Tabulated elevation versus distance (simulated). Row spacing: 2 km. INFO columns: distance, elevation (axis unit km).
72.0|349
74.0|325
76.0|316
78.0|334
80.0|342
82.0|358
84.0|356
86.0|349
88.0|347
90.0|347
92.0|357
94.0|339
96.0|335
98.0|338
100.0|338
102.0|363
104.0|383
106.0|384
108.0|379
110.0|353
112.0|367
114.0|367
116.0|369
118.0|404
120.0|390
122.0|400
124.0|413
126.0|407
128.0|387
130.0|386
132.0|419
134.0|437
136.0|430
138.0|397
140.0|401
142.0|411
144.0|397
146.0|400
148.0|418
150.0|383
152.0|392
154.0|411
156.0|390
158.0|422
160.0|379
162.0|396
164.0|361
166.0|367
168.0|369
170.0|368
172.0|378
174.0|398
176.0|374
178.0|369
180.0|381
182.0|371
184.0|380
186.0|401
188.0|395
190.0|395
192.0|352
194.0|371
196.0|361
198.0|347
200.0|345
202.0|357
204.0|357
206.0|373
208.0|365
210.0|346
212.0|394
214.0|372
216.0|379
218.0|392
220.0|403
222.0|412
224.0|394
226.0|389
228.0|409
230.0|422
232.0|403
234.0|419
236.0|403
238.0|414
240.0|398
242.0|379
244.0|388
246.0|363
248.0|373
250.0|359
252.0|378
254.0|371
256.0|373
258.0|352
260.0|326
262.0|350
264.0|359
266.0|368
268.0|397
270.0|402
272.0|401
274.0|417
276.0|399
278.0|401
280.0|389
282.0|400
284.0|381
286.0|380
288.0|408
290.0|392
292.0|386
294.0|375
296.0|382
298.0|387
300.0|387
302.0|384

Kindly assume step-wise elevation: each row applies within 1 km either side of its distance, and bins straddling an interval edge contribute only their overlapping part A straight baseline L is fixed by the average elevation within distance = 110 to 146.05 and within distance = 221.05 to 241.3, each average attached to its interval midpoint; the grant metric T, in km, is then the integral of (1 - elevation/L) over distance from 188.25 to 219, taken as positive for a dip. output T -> 2.7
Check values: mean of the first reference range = 398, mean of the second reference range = 406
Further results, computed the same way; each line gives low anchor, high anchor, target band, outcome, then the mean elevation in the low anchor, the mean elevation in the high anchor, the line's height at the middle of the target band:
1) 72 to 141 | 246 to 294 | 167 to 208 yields 0.4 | 371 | 380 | 376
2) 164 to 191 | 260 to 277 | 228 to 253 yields -0.7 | 380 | 383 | 382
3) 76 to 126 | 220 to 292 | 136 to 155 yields -1.7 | 363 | 388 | 370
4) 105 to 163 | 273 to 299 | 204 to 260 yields 1.3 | 396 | 392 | 394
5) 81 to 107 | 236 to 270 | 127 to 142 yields -2.1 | 353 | 374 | 359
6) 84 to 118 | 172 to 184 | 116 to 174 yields -4.2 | 359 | 379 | 370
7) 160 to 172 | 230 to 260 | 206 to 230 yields -0.5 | 373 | 383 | 380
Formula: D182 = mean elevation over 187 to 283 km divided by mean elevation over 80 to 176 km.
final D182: 1.00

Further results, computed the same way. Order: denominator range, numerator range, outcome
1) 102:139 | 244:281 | 0.96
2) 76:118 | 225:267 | 1.07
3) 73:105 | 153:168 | 1.12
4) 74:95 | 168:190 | 1.11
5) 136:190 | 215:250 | 1.01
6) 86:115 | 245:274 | 1.04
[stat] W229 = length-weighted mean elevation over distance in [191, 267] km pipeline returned 377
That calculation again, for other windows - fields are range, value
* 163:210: 371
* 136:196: 387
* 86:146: 381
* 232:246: 398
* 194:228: 375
